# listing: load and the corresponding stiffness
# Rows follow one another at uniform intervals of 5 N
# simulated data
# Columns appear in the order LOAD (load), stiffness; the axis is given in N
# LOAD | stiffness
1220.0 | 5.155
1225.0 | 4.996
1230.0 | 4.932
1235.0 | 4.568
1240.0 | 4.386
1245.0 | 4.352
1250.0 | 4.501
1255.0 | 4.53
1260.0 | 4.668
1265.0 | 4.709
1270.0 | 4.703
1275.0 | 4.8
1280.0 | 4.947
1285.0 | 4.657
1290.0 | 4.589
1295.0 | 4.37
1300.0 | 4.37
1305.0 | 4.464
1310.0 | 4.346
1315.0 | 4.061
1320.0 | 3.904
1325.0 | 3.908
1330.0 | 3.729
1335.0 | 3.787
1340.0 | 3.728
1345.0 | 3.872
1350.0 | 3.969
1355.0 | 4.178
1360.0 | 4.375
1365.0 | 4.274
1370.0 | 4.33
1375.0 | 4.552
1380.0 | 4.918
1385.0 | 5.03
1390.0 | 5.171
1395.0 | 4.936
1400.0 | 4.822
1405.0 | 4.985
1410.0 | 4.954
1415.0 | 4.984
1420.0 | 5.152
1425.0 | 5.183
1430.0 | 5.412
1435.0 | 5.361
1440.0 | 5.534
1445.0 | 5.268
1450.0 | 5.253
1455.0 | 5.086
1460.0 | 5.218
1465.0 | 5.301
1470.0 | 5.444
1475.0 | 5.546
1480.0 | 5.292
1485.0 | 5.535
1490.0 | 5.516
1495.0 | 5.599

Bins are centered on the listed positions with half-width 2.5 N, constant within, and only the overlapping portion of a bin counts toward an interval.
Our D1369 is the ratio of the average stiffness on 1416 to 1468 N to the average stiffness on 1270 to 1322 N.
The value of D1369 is 1.18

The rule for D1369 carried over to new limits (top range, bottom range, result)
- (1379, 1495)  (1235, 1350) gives 1.21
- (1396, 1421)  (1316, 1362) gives 1.26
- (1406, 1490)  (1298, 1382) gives 1.27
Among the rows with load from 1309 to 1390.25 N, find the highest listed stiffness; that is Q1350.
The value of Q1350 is 5.171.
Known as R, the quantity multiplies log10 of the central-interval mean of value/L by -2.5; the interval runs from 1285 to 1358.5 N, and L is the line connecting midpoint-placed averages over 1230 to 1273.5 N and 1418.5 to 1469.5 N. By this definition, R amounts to 0.17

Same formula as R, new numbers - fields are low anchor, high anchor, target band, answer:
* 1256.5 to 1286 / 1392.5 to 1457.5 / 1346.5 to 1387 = 0.13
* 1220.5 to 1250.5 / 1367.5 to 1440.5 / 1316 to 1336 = 0.25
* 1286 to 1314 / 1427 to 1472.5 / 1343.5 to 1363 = 0.15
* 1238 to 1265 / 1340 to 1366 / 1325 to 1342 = 0.11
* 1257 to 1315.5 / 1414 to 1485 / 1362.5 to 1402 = 0.06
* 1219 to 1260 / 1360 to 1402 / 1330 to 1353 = 0.22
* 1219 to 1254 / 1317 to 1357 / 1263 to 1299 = -0.08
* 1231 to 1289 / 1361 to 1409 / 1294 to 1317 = 0.09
